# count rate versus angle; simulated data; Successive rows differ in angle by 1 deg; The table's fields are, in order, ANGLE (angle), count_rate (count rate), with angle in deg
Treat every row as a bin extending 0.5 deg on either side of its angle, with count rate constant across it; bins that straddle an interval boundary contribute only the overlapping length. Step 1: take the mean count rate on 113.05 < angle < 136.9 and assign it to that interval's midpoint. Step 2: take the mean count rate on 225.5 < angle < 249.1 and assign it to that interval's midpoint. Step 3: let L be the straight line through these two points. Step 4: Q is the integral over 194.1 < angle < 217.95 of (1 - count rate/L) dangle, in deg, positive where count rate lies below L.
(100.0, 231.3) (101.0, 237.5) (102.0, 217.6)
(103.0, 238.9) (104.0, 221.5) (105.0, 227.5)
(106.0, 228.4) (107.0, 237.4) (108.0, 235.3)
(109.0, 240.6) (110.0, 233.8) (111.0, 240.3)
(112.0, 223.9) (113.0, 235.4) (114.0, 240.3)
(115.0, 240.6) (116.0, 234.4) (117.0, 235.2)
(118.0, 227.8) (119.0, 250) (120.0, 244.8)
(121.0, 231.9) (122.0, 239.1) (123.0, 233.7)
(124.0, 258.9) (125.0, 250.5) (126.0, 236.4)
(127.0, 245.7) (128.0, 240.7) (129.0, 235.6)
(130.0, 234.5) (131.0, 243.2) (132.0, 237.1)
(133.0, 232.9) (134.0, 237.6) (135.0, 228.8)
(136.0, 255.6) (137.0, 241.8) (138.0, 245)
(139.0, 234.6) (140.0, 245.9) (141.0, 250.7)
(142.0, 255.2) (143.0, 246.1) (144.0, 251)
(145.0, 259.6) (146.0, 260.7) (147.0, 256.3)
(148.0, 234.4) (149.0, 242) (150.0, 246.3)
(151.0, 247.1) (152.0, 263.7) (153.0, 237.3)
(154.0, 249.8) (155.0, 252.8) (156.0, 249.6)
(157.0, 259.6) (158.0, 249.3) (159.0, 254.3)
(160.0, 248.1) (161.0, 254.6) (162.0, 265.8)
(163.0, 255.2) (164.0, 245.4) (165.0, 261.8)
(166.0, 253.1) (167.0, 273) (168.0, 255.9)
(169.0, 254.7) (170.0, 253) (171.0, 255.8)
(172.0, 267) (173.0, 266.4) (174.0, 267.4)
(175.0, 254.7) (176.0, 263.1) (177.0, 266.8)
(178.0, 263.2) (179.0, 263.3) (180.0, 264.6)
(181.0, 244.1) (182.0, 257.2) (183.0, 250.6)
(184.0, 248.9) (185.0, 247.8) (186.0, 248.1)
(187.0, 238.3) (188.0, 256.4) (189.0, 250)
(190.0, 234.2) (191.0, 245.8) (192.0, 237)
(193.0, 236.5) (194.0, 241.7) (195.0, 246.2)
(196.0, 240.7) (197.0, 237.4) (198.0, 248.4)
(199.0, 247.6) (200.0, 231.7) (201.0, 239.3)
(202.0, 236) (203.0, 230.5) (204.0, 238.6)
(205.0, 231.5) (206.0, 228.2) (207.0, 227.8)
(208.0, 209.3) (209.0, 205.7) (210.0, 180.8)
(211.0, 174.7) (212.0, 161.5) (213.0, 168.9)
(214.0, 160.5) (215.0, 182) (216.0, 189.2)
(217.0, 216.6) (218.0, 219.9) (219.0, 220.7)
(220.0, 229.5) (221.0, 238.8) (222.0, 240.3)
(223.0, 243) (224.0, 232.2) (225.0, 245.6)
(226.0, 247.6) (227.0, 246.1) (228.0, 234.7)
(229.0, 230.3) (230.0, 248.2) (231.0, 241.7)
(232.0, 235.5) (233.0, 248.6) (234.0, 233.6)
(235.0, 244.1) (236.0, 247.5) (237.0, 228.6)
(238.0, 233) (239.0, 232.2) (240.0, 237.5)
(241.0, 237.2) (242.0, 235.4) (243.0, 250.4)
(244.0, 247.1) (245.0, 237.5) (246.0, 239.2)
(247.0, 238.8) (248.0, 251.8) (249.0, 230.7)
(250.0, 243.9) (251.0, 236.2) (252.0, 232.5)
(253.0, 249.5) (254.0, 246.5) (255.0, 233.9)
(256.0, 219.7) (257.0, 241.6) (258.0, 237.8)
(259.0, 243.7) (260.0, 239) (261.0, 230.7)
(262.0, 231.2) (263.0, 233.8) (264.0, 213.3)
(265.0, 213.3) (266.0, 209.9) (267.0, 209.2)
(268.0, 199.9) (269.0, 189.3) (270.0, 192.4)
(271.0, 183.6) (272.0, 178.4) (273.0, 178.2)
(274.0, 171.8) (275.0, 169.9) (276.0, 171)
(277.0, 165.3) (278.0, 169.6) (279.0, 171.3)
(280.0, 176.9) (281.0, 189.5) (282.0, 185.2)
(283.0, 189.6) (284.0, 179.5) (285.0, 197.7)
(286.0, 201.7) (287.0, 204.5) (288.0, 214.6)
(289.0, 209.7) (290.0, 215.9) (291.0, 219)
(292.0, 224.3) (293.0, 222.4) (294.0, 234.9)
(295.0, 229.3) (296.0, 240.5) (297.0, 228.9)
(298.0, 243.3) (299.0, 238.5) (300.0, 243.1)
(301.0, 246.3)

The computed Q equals 2.5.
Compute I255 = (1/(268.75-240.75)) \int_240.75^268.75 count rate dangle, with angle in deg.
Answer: 233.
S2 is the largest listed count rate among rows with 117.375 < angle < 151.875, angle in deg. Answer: 260.7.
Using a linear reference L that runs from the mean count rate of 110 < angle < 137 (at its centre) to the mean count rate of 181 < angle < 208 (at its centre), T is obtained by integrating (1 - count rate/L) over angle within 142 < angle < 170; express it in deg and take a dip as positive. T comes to -1.5 deg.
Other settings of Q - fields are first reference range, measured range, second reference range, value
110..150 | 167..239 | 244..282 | -3.2 deg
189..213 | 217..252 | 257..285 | -4.2 deg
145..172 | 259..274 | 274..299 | 0.2 deg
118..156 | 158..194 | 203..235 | -3.2 deg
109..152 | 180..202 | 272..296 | -2.0 deg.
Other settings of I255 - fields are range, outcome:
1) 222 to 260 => 240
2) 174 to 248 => 234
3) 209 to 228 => 211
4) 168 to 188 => 257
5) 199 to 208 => 232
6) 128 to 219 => 241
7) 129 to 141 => 240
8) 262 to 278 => 192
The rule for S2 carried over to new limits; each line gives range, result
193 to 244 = 250.4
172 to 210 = 267.4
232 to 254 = 251.8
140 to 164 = 265.8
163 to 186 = 273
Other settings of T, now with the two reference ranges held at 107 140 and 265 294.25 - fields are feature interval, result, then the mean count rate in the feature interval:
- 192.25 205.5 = -1.3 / 239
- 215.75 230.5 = -1.6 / 233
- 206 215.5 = 1.2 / 188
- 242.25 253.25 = -2.1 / 241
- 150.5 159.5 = -0.8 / 252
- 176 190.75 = -2.1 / 253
